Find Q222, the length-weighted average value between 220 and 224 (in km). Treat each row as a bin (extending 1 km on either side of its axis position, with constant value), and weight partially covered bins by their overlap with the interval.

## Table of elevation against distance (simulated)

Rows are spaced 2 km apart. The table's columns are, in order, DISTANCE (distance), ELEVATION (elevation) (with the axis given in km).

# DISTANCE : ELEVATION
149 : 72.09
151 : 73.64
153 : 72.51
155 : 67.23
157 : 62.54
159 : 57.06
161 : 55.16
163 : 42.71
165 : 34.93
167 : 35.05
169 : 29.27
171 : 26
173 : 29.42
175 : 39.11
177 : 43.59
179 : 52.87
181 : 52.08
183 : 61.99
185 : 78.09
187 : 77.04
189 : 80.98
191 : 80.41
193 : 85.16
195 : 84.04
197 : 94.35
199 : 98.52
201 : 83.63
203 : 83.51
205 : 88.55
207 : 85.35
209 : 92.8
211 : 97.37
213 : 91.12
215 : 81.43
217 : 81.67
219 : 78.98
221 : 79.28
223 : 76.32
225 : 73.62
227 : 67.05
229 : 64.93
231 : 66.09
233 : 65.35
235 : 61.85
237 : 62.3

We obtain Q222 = 77.8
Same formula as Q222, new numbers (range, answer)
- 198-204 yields 88.6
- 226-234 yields 65.9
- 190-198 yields 86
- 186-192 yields 79.5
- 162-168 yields 37.6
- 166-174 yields 29.9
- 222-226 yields 75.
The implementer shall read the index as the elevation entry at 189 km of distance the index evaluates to 80.98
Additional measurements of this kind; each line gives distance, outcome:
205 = 88.55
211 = 97.37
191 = 80.41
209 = 92.8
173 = 29.42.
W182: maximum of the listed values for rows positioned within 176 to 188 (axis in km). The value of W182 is 78.09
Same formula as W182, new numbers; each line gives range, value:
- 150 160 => 73.64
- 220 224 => 79.28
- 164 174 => 35.05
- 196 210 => 98.52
